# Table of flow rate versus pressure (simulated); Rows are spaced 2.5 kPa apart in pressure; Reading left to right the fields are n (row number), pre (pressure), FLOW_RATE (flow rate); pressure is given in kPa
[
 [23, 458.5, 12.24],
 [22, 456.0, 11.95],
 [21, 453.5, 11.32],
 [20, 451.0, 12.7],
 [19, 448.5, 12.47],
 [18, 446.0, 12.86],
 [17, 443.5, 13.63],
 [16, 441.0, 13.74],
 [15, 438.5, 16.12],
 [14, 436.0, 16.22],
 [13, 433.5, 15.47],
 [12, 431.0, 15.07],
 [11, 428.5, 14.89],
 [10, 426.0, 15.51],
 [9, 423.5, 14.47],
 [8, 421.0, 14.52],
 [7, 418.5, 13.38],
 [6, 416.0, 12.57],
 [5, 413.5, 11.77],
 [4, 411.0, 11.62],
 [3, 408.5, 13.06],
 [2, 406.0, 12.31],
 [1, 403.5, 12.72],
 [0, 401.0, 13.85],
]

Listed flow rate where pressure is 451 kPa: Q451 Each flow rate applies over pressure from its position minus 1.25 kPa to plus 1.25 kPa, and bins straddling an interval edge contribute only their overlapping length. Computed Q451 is 12.7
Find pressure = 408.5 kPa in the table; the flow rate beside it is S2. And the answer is 13.06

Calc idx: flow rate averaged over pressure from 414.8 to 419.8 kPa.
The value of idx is 13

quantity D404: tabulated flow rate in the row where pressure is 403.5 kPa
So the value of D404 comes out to 12.72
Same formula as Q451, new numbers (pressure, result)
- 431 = 15.07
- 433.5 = 15.47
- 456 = 11.95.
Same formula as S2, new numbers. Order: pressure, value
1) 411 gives 11.62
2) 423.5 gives 14.47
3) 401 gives 13.85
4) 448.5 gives 12.47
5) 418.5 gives 13.38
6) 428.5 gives 14.89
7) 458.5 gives 12.24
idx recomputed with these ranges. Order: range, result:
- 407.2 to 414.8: 12.2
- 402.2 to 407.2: 12.5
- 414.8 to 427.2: 14.1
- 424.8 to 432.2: 15.2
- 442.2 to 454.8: 12.6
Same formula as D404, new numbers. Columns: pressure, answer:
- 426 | 15.51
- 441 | 13.74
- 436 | 16.22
